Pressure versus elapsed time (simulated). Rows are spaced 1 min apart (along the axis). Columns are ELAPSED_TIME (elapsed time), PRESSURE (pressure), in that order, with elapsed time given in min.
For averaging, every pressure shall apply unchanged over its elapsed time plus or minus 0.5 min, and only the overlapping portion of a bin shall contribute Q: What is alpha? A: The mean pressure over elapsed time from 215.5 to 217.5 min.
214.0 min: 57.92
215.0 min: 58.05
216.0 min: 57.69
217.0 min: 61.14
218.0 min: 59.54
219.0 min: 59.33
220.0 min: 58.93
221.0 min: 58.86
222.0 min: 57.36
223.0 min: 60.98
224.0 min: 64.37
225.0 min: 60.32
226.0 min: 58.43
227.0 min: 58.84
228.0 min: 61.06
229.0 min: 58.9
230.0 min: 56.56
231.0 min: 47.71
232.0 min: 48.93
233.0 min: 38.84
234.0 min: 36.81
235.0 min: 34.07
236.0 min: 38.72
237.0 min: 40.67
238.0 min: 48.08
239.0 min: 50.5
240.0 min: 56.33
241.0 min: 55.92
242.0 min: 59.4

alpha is 59.4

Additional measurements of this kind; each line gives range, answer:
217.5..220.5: 59.3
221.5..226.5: 60.3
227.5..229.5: 60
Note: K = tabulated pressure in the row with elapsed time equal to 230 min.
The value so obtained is 56.56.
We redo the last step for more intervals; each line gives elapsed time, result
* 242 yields 59.4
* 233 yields 38.84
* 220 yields 58.93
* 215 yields 58.05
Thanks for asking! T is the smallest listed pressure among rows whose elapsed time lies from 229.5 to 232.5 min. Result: 47.71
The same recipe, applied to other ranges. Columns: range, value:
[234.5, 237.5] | 34.07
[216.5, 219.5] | 59.33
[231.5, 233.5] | 38.84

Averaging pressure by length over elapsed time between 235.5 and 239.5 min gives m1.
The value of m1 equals 44.5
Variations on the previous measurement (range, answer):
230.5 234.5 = 43.1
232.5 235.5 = 36.6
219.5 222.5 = 58.4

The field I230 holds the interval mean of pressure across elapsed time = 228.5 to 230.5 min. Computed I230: 57.7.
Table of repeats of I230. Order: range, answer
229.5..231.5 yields 52.1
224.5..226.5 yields 59.4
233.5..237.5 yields 37.6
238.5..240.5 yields 53.4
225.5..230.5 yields 58.8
